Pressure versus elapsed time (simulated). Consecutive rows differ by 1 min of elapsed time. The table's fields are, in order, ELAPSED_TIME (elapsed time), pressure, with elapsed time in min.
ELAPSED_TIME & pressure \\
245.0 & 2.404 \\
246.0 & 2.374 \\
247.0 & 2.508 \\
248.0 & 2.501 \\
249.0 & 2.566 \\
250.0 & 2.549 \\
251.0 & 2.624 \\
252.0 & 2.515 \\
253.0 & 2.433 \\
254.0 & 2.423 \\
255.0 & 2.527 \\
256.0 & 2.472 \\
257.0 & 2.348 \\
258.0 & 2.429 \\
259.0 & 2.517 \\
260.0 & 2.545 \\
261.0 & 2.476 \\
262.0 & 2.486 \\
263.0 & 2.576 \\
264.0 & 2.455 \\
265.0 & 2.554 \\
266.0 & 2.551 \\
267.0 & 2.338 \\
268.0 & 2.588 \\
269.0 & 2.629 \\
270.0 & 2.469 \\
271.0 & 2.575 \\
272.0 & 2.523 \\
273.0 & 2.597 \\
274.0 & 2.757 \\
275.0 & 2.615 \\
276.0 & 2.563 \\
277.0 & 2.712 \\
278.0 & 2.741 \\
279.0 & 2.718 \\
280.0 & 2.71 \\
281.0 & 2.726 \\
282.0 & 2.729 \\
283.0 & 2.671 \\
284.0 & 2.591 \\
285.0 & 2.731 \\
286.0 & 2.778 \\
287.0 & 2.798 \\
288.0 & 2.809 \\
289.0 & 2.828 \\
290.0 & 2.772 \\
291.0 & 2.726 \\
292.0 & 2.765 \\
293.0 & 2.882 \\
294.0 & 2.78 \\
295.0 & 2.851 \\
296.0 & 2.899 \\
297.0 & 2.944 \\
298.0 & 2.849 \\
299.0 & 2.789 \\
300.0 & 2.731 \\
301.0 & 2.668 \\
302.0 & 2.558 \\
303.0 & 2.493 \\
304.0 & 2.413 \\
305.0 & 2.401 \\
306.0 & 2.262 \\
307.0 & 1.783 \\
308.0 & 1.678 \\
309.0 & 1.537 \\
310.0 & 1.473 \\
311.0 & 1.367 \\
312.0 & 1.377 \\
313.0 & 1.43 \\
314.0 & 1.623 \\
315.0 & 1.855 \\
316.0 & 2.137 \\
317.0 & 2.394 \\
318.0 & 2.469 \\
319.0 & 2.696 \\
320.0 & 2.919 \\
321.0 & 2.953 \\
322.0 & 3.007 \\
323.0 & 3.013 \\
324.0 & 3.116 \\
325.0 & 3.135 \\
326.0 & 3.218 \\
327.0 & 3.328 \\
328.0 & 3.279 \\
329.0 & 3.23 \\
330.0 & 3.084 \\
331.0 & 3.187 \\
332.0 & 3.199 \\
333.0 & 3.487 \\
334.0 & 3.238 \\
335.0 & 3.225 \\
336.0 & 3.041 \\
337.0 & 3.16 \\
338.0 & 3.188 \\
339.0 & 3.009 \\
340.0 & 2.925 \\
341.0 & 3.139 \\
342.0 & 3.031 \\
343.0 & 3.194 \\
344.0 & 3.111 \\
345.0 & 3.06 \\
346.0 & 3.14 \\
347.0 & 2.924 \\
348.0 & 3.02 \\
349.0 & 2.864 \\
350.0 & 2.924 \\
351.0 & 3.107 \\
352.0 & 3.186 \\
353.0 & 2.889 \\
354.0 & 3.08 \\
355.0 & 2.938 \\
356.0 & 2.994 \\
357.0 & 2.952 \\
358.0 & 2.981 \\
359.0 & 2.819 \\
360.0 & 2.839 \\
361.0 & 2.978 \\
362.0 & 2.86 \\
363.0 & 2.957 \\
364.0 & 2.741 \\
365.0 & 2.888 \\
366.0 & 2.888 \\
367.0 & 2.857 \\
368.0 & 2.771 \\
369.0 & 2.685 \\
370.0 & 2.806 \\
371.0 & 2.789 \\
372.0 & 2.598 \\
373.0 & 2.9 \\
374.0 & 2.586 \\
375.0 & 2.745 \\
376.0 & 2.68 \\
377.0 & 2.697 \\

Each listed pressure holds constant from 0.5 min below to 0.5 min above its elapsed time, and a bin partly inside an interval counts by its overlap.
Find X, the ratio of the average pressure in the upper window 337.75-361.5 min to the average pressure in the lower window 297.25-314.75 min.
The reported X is 1.4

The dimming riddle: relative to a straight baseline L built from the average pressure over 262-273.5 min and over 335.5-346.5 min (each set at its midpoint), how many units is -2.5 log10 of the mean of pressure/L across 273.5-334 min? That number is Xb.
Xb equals 0.07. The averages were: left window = 2.53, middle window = 2.63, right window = 3.09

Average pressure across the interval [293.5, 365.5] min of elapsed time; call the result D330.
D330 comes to 2.76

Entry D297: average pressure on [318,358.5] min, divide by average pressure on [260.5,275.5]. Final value 1.2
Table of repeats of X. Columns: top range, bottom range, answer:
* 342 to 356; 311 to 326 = 1.25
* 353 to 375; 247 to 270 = 1.14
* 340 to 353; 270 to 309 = 1.16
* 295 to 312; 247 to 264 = 0.92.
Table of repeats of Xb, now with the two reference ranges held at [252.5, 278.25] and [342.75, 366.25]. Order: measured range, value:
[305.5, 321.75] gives 0.35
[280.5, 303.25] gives -0.04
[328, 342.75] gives -0.10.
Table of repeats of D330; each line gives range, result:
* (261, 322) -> 2.49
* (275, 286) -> 2.69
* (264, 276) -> 2.56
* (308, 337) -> 2.64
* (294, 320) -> 2.25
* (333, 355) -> 3.08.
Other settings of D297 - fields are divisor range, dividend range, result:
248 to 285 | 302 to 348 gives 1.05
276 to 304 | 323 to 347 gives 1.15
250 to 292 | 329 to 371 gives 1.16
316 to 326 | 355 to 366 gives 1.02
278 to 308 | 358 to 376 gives 1.05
